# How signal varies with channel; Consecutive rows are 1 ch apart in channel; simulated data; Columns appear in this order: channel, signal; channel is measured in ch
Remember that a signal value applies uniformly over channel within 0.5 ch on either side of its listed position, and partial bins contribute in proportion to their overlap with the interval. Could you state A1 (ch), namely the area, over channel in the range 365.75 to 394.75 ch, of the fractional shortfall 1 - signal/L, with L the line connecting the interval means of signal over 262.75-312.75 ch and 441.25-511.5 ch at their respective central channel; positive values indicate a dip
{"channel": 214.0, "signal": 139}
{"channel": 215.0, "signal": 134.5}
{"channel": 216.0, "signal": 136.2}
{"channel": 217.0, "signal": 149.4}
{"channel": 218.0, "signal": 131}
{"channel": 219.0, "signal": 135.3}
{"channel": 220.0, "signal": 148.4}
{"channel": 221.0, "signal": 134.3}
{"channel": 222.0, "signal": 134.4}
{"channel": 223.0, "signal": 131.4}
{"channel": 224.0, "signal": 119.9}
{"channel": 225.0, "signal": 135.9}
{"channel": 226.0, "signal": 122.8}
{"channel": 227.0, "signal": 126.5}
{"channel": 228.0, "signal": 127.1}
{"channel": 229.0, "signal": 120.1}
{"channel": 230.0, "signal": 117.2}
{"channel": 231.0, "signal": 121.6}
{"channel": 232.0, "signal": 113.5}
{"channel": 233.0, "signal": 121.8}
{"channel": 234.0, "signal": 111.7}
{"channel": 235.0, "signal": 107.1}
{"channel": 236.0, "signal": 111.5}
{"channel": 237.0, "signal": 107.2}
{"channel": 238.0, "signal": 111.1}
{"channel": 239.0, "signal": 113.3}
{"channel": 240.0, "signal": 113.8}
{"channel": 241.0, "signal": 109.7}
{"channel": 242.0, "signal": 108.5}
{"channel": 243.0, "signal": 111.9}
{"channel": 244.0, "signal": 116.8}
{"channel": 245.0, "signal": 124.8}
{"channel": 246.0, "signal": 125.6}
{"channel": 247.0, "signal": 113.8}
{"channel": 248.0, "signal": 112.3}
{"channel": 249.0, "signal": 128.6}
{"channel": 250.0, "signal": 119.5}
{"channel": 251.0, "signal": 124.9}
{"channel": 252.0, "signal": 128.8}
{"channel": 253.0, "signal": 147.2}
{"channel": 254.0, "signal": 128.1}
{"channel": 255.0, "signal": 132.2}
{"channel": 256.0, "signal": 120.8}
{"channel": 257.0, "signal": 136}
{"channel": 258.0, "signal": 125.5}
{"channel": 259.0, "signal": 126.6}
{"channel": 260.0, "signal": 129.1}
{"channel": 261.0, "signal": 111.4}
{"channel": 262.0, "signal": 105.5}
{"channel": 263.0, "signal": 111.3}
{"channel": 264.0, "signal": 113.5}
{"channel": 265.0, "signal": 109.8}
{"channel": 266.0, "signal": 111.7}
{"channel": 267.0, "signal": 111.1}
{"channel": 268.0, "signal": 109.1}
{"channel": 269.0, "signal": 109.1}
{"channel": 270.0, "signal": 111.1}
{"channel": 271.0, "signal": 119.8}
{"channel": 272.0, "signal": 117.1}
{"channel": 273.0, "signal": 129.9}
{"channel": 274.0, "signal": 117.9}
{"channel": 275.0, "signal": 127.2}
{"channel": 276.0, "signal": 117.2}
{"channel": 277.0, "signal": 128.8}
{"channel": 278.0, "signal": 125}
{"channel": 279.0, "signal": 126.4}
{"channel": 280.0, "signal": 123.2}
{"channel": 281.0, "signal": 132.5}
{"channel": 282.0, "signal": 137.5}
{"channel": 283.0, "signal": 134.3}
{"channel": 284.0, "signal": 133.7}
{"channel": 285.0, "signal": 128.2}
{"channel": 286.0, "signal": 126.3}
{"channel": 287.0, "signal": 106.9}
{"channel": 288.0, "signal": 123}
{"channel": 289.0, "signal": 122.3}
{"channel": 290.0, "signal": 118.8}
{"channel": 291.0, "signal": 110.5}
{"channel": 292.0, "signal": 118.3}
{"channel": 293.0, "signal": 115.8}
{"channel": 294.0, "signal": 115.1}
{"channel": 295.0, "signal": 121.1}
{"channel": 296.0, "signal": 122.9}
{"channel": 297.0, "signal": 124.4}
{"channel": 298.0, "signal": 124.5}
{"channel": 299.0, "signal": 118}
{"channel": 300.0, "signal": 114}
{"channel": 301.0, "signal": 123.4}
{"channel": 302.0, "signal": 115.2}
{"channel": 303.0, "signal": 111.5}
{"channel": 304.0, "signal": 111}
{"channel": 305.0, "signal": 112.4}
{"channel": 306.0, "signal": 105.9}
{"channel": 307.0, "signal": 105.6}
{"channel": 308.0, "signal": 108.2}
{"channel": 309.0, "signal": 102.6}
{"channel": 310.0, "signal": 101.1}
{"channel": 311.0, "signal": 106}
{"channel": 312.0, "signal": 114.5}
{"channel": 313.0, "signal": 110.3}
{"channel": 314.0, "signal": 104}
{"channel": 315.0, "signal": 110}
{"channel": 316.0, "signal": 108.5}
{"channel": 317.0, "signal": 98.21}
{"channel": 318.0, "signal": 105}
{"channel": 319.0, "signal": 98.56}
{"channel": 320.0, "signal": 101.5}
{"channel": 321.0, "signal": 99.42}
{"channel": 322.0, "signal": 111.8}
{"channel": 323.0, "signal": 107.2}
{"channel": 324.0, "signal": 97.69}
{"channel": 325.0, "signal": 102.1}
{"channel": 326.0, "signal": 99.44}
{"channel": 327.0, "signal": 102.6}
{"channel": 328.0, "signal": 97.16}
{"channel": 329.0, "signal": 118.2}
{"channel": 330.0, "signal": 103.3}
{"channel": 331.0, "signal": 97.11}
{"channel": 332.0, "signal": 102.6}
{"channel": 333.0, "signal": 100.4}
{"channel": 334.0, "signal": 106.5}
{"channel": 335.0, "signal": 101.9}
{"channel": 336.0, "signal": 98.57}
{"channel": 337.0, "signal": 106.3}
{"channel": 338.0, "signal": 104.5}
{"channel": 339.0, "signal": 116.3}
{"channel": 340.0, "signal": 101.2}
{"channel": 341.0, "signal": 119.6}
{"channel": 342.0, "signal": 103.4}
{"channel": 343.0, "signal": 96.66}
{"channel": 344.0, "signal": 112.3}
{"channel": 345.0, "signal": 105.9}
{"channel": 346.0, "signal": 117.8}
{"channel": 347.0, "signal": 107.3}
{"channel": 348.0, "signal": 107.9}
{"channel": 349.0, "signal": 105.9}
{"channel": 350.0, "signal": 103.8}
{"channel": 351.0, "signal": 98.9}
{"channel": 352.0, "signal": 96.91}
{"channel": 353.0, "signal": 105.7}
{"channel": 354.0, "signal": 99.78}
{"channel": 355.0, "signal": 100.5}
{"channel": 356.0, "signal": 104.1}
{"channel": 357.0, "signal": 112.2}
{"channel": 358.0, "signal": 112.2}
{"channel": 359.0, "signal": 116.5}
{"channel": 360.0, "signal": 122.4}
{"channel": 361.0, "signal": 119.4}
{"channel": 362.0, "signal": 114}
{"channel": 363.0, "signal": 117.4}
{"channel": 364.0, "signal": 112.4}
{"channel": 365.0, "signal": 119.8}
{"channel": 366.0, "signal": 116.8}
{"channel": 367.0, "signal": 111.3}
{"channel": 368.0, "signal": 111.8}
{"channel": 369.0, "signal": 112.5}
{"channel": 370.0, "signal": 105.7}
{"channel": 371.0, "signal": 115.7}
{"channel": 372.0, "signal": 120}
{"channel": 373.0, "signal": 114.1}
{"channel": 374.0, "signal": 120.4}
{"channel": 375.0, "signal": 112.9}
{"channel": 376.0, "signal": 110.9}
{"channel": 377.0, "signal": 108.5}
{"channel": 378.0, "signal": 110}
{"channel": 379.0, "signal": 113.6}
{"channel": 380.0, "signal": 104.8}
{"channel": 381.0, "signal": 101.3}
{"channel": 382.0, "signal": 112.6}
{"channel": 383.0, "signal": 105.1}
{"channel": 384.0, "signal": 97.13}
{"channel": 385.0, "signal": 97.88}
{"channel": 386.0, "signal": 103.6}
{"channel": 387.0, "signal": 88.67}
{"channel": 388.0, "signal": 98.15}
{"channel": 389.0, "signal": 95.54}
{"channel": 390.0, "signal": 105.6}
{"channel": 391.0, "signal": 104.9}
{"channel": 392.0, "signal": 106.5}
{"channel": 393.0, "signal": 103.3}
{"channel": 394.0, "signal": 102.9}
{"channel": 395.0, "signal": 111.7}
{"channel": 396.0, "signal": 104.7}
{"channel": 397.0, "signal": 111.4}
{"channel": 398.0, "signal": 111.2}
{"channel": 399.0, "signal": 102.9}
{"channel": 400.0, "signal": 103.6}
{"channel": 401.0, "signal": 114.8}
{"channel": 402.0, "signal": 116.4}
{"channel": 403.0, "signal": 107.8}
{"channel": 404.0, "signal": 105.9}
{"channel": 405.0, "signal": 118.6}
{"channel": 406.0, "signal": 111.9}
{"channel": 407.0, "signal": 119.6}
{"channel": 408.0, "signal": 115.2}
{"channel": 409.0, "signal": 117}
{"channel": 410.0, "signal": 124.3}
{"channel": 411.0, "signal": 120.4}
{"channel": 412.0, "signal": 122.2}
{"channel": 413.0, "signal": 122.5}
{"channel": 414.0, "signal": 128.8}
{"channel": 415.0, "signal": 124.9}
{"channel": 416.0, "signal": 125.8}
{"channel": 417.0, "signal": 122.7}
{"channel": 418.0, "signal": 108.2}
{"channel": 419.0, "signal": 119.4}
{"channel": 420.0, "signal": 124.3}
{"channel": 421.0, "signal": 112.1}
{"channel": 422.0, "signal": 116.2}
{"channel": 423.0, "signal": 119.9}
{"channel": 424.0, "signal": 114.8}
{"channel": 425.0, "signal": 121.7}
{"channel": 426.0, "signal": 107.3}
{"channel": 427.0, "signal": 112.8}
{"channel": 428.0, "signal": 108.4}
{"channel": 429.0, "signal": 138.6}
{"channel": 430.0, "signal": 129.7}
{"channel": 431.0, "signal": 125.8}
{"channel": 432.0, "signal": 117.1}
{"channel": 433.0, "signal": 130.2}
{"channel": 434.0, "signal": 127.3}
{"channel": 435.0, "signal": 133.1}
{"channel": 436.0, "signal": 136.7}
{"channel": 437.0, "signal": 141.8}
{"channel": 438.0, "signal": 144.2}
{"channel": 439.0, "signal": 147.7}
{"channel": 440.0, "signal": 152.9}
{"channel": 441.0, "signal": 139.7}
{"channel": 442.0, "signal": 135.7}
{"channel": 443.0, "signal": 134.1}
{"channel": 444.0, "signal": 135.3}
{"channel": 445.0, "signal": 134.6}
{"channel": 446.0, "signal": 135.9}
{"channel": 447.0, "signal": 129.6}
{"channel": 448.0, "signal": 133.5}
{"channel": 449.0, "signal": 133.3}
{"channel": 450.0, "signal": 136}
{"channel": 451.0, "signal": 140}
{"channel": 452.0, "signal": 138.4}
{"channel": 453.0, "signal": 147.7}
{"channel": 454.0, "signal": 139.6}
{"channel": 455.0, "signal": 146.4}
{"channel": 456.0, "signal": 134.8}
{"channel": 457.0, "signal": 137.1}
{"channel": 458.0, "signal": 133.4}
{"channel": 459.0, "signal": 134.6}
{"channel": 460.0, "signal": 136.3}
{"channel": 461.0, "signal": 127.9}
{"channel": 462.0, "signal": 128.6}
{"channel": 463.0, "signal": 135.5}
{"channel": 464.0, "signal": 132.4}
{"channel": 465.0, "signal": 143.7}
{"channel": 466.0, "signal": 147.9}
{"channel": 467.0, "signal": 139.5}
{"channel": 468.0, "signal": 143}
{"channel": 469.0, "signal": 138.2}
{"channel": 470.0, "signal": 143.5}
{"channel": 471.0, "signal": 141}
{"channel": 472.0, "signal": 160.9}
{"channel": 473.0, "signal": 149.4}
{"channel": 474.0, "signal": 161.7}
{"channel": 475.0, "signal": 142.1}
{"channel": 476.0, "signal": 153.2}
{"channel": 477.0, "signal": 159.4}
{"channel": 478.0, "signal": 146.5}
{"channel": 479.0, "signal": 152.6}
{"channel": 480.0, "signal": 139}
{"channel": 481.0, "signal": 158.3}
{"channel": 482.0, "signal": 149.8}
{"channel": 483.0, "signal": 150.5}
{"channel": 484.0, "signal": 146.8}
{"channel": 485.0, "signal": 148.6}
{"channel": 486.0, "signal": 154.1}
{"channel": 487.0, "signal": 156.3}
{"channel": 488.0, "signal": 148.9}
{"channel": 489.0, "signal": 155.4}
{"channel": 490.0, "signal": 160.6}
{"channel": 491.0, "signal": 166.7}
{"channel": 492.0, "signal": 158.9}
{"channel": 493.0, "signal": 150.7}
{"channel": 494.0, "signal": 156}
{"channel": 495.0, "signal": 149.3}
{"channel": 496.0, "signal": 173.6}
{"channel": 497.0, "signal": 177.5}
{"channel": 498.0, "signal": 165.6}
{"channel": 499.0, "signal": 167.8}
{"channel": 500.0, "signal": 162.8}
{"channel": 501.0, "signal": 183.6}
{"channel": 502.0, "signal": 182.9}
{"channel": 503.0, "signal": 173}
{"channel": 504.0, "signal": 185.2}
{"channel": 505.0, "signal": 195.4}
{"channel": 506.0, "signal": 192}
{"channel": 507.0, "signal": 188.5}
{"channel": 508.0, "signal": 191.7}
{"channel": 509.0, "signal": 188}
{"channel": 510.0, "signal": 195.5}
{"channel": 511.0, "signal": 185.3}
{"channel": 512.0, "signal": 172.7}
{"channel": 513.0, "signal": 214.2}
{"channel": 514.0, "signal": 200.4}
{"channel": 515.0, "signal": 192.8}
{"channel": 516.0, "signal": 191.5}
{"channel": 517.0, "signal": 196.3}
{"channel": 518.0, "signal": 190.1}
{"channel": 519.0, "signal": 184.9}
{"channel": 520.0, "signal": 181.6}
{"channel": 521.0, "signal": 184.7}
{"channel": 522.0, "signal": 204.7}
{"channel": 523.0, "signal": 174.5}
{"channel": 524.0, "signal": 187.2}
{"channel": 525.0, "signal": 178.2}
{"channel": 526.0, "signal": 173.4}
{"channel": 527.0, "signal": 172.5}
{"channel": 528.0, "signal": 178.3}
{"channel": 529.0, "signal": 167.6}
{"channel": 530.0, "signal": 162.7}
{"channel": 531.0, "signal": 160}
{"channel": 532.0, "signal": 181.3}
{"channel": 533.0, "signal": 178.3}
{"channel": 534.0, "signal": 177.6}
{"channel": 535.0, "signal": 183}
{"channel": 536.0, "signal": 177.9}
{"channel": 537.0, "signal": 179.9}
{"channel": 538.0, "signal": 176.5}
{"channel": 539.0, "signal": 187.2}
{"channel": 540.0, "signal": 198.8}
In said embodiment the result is 5.93 ch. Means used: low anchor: 118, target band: 107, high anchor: 153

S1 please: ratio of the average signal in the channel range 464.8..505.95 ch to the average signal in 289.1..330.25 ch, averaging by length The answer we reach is 1.4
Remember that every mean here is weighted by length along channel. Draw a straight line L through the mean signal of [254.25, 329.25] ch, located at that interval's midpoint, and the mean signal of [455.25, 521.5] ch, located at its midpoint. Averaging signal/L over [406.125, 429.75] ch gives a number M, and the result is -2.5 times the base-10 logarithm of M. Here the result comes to 0.21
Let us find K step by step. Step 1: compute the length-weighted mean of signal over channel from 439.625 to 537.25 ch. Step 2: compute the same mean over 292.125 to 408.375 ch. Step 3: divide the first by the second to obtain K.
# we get 1.48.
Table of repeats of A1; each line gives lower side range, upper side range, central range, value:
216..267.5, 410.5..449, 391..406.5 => 2.2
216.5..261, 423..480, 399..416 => 2.2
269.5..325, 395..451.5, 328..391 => 6.2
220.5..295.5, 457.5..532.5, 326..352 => 5.9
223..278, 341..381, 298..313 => 0.5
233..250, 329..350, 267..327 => -2.7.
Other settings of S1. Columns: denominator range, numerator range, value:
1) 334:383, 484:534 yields 1.61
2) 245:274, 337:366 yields 0.91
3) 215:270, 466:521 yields 1.37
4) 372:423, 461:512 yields 1.43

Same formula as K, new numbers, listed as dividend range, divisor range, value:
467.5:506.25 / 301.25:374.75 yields 1.47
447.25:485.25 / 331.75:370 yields 1.32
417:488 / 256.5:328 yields 1.19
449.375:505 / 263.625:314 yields 1.29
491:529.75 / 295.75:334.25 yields 1.68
